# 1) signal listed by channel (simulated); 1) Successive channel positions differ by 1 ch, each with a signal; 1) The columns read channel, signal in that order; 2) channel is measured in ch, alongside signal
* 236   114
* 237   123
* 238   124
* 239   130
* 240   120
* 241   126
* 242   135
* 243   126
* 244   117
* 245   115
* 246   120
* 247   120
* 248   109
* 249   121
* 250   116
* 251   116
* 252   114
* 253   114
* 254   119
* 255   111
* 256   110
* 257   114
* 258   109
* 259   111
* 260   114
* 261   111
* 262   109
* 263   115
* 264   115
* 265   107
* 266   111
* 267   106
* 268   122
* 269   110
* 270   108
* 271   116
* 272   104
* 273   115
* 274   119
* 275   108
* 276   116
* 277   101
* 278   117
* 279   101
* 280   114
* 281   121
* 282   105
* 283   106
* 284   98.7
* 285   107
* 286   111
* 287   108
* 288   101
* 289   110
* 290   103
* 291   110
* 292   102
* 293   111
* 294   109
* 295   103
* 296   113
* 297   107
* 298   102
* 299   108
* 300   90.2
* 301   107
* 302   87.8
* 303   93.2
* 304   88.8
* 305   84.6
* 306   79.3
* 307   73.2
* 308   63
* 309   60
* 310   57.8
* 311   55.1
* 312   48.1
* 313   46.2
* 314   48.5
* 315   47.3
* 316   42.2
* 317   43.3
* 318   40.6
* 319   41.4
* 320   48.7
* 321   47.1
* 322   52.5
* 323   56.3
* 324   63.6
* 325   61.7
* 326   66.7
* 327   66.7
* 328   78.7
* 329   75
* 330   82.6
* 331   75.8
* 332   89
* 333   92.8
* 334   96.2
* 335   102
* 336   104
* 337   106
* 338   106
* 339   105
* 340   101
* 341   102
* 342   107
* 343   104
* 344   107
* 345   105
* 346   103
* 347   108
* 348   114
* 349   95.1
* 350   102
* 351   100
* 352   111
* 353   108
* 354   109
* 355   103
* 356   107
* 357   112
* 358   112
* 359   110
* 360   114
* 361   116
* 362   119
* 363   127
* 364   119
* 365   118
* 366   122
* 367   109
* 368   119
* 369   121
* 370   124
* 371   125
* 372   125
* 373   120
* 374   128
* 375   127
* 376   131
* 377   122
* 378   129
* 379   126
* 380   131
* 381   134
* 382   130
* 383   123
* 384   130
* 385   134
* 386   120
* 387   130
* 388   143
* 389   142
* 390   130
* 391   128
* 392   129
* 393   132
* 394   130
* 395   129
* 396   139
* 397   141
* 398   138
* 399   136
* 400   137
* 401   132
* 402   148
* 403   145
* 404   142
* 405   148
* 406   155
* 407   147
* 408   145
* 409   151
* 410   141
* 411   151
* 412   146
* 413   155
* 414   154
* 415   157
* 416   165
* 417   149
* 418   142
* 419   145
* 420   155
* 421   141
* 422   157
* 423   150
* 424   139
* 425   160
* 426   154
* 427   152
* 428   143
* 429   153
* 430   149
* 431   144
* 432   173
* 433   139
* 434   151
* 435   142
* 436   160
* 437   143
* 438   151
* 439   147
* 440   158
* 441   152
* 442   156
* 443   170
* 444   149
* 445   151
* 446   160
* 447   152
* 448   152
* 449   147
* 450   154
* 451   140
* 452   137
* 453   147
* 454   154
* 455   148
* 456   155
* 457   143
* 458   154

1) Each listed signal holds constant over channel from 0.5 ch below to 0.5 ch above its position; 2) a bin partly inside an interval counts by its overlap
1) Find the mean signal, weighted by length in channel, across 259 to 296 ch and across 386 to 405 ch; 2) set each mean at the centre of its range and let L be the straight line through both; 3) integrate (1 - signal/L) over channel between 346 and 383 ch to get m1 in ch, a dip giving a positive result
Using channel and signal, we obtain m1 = 3.42 ch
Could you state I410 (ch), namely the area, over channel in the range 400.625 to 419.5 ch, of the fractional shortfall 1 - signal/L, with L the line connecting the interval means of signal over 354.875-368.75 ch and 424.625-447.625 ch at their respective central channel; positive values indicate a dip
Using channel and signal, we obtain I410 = -1.2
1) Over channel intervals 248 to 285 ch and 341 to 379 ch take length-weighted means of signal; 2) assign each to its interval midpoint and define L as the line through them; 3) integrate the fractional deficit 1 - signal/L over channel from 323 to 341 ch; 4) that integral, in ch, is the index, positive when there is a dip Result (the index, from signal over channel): 4.3 ch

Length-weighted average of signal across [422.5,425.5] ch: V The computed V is 150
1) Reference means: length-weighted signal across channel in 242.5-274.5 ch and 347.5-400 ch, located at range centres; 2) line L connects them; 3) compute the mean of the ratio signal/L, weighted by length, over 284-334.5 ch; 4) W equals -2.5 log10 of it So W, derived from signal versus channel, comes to 0.43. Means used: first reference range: 114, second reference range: 123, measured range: 79.3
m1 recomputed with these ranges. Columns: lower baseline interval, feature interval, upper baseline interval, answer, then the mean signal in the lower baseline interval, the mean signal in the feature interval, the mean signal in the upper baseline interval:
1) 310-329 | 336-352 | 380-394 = -4.53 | 53.7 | 105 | 131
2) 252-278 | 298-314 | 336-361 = 4.86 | 112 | 76.1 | 106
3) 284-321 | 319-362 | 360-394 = 4.95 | 81.7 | 93.2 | 126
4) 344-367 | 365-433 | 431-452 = -3.73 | 111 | 139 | 152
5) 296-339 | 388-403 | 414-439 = -0.79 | 74.3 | 136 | 151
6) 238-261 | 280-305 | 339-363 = 2.06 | 118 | 104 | 108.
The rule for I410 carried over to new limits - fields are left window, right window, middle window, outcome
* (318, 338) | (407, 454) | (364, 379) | -2.3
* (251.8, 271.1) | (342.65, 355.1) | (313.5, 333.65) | 8.6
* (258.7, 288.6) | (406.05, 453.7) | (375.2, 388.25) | 0.9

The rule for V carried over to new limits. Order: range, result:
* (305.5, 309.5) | 68.9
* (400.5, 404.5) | 142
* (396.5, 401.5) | 137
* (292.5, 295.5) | 108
